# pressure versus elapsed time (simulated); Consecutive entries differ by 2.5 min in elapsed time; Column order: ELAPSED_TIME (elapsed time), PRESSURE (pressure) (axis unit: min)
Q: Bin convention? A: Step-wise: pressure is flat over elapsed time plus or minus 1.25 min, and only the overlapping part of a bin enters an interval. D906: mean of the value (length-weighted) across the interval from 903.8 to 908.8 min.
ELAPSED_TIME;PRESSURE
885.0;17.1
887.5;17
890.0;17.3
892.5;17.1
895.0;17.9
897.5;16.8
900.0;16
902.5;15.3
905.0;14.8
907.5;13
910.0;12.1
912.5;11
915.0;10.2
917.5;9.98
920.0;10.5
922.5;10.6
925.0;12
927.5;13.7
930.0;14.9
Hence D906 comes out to 13.9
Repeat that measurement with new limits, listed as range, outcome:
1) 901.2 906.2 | 15.1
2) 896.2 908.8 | 15.2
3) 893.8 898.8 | 17.3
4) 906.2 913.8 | 12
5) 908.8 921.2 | 10.8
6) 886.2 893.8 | 17.1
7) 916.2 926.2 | 10.8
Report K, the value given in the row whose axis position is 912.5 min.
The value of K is 11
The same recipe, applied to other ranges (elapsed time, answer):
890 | 17.3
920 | 10.5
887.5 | 17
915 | 10.2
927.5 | 13.7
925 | 12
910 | 12.1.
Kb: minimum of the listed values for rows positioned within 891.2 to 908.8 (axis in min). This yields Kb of 13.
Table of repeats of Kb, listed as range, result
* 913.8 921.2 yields 9.98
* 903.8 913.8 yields 11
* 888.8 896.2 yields 17.1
